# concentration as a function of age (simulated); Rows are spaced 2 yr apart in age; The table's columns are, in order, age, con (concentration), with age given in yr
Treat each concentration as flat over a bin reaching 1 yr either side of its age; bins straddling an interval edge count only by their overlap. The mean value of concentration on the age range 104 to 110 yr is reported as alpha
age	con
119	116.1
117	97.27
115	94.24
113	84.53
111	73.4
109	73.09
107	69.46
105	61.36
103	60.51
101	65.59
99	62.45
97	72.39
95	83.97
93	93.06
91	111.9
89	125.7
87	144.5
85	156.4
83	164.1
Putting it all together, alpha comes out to 68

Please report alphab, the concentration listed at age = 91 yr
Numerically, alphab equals 111.9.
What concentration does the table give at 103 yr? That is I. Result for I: 60.51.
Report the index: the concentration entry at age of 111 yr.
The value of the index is 73.4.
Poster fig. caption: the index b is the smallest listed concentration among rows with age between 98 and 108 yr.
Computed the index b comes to 60.51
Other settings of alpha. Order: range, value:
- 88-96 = 104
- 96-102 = 66.8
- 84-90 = 142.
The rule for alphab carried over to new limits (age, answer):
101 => 65.59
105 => 61.36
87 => 144.5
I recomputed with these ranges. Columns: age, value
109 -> 73.09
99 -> 62.45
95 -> 83.97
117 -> 97.27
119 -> 116.1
